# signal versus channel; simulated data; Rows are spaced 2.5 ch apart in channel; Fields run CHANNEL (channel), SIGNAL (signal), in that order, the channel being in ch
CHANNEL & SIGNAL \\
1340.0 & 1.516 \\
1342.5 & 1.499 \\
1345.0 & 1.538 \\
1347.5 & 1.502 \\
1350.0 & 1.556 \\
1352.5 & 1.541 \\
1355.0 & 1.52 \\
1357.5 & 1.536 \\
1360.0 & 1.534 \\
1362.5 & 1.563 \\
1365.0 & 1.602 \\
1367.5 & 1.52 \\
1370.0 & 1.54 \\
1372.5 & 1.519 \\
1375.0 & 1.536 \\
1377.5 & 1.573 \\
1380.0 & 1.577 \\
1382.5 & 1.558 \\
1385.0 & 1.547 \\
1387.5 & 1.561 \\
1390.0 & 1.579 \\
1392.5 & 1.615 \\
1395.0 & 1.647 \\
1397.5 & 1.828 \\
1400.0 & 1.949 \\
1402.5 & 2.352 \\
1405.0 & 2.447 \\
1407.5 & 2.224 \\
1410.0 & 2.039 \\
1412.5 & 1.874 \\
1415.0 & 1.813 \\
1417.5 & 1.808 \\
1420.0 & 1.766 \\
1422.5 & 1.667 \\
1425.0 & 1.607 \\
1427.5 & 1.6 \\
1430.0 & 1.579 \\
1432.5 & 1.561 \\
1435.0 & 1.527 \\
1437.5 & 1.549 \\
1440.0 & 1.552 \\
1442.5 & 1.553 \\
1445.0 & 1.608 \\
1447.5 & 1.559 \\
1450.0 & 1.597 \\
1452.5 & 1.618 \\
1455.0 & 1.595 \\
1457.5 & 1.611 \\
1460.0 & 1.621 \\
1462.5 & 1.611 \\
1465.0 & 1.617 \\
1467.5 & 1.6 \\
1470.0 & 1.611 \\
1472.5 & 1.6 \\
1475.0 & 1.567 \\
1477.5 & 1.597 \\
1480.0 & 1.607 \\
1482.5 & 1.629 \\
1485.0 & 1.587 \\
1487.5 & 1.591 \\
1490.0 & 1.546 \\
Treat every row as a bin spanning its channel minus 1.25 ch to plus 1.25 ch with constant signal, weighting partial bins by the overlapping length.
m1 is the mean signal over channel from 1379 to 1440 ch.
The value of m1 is 1.76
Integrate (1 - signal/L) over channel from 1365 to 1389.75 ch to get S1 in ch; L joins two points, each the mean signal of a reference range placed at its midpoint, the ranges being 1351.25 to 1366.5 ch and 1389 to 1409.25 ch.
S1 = 2.6 ch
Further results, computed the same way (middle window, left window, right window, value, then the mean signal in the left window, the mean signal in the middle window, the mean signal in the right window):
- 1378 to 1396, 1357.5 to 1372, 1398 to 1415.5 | 2.5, 1.55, 1.58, 2.1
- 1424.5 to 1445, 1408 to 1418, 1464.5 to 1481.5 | 2.7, 1.91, 1.57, 1.6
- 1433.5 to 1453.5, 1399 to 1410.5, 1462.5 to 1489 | 3.3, 2.22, 1.57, 1.6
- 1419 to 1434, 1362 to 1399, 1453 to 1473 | -0.3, 1.59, 1.63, 1.61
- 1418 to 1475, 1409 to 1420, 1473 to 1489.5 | 4.3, 1.87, 1.6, 1.59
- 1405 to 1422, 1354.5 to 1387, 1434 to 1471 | -4.1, 1.55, 1.95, 1.59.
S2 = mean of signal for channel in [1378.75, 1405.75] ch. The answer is 1.78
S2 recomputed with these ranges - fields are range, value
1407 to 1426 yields 1.84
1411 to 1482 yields 1.63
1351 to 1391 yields 1.55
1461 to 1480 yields 1.6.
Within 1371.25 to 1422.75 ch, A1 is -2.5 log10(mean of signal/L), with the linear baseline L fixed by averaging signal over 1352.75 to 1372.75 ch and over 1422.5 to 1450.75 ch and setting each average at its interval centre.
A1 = -0.15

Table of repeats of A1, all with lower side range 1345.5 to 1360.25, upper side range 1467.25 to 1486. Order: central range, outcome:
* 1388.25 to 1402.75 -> -0.15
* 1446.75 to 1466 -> -0.01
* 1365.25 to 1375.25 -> 0.00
